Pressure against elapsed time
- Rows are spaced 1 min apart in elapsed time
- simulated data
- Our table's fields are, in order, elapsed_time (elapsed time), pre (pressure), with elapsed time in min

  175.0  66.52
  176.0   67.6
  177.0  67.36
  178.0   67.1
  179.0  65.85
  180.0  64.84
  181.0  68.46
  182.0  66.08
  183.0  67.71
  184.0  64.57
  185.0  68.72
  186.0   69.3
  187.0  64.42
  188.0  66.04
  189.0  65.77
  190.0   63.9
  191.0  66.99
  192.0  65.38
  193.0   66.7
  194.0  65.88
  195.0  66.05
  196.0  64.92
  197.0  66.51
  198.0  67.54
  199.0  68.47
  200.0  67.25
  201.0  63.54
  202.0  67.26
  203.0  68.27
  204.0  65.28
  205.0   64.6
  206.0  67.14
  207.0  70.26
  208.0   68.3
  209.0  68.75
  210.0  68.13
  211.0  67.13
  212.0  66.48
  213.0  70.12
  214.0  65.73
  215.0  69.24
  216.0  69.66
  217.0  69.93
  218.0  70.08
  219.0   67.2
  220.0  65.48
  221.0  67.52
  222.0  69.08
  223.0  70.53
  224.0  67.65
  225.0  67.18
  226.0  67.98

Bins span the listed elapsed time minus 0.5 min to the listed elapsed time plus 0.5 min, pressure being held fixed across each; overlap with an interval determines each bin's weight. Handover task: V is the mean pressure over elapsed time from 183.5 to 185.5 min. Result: 66.6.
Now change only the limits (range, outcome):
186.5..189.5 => 65.4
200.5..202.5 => 65.4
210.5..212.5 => 66.8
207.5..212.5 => 67.8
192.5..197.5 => 66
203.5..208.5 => 67.1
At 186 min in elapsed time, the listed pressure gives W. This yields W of 69.3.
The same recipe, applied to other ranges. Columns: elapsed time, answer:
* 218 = 70.08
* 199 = 68.47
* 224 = 67.65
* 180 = 64.84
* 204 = 65.28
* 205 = 64.6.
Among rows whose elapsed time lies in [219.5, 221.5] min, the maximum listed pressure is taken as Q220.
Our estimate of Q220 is 67.52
